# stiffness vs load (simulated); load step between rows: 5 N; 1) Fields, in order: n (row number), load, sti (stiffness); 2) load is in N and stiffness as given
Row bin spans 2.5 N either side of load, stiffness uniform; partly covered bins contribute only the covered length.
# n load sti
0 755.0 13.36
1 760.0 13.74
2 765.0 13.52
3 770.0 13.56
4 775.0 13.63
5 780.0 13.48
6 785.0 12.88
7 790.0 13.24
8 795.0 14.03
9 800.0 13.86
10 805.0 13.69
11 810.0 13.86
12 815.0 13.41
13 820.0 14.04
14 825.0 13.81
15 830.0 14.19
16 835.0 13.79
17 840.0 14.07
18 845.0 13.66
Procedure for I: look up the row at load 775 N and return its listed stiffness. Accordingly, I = 13.63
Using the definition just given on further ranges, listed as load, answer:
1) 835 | 13.79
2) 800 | 13.86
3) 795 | 14.03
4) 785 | 12.88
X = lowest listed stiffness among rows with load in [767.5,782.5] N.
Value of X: 13.48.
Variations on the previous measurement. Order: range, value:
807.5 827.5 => 13.41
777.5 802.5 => 12.88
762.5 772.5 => 13.52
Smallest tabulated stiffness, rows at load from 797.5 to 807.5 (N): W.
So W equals 13.69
